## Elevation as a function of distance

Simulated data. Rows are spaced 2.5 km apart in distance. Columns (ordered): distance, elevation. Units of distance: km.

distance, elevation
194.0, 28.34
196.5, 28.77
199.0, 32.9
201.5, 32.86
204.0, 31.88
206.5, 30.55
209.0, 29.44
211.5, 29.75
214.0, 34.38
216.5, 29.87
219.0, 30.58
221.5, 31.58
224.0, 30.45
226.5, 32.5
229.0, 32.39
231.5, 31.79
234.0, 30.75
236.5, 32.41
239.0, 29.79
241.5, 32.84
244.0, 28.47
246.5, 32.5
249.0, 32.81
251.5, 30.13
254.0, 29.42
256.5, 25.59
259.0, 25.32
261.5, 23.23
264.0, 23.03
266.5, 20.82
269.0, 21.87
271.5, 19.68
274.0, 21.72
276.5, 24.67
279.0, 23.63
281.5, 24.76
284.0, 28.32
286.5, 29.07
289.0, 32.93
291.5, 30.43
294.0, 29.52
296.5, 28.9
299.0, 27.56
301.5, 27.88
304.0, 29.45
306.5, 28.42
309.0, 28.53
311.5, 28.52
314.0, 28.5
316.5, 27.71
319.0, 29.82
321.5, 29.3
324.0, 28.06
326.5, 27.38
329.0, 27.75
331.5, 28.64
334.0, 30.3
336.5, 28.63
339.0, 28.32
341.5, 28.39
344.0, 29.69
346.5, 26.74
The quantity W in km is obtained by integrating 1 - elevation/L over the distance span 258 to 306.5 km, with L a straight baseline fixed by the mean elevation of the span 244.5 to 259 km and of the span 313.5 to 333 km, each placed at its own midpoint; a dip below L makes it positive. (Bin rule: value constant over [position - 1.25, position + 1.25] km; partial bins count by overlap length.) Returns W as 5.1 km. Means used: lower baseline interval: 29.6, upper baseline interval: 28.4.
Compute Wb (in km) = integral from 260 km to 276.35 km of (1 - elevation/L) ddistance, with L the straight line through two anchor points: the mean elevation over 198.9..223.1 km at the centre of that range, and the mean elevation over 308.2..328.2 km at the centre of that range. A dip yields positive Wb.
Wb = 4.28 km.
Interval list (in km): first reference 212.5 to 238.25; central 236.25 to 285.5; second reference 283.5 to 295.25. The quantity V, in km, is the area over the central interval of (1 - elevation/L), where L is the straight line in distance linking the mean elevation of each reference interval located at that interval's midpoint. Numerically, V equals 7.0 km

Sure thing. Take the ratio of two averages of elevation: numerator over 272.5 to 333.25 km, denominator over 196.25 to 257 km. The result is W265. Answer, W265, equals 0.90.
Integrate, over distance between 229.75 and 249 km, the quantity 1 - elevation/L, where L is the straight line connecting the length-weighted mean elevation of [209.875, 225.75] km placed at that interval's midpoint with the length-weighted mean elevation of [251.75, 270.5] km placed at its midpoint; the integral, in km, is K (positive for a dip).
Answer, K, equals -2.5 km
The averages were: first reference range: 31.1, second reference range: 24.4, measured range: 31.4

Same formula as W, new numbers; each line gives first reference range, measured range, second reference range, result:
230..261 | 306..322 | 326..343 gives 0.1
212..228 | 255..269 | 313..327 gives 3.1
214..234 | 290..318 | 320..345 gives 0.6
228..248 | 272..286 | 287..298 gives 2.7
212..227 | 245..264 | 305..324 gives 1.5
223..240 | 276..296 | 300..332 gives 1.0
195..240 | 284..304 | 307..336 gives -0.1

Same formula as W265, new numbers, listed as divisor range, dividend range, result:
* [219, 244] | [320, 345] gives 0.91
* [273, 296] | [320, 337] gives 1.05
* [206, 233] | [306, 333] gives 0.91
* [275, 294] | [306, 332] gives 1.02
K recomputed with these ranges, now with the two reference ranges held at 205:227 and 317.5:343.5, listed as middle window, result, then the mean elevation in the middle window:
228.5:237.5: -0.34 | 31.8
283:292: -0.21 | 30.2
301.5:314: 0.22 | 28.6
